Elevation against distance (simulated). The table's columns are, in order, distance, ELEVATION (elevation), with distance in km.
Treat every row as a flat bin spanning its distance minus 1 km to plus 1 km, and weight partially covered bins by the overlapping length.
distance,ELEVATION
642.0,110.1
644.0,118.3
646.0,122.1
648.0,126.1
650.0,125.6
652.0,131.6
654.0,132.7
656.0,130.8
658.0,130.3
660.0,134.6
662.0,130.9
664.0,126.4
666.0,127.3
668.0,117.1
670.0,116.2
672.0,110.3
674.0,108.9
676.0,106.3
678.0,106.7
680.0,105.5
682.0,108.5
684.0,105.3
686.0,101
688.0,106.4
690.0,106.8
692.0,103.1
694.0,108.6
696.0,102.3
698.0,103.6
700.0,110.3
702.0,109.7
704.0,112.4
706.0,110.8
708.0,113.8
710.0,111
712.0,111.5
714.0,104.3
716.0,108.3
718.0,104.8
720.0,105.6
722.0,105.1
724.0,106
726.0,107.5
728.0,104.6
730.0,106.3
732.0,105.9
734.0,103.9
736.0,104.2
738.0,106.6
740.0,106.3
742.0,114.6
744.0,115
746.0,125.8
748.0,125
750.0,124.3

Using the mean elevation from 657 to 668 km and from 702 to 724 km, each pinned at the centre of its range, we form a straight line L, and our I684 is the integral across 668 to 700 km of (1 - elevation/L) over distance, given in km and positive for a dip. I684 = 3.5 km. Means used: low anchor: 129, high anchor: 109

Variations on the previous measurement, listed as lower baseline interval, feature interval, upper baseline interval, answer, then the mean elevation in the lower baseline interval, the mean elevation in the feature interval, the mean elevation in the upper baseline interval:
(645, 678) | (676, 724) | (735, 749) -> 4.7 km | 123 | 107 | 114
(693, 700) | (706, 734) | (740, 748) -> 1.1 km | 106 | 107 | 118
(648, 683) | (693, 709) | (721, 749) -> 0.9 km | 121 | 109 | 110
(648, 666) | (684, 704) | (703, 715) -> 1.7 km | 130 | 106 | 111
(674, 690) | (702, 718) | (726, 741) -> -0.6 km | 106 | 110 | 106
